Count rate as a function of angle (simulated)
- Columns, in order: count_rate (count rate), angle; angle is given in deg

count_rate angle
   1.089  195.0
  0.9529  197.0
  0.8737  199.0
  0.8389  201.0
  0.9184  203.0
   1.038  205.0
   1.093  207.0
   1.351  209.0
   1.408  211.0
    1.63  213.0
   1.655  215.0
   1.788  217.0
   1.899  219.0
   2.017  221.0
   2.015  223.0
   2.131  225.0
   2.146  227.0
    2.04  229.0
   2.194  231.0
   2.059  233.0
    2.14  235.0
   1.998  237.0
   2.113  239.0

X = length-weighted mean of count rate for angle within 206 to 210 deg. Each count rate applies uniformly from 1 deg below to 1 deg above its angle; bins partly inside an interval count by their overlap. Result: 1.22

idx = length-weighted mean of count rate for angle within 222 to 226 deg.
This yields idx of 2.07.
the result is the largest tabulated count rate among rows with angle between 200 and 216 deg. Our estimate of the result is 1.655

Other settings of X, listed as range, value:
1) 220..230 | 2.07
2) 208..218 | 1.57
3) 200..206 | 0.932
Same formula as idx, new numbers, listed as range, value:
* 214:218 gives 1.72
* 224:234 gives 2.11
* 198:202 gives 0.856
